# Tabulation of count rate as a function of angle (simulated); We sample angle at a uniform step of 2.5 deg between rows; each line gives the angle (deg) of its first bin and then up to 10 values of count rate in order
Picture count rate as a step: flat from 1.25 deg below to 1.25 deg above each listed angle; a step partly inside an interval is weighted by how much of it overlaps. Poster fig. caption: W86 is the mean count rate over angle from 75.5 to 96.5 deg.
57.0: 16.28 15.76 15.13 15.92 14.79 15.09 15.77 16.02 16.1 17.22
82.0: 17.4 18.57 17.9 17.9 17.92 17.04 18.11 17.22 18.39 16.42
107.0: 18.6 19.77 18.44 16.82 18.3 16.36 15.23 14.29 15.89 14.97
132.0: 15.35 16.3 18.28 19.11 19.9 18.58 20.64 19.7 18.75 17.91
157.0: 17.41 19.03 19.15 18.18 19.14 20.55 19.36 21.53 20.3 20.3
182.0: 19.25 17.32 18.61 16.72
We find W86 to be 17.5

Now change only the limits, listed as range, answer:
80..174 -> 17.9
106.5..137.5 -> 16.7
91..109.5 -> 17.8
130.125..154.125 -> 18.4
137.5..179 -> 19.3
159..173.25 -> 19.2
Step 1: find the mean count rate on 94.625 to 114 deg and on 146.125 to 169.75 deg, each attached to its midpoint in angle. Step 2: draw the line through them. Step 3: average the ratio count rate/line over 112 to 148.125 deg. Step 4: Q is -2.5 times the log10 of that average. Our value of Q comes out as 0.079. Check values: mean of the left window 18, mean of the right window 19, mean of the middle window 17.2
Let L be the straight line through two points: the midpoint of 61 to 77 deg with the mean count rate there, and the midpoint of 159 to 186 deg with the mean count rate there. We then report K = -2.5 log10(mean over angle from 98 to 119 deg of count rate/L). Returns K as -0.06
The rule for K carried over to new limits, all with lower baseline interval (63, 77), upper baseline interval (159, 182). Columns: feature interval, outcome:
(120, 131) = 0.18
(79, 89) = -0.11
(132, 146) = 0.01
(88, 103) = -0.07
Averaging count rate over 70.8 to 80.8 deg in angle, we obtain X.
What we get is 16.3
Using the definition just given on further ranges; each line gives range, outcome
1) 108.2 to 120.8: 17.9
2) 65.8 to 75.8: 15.4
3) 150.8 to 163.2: 18.4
